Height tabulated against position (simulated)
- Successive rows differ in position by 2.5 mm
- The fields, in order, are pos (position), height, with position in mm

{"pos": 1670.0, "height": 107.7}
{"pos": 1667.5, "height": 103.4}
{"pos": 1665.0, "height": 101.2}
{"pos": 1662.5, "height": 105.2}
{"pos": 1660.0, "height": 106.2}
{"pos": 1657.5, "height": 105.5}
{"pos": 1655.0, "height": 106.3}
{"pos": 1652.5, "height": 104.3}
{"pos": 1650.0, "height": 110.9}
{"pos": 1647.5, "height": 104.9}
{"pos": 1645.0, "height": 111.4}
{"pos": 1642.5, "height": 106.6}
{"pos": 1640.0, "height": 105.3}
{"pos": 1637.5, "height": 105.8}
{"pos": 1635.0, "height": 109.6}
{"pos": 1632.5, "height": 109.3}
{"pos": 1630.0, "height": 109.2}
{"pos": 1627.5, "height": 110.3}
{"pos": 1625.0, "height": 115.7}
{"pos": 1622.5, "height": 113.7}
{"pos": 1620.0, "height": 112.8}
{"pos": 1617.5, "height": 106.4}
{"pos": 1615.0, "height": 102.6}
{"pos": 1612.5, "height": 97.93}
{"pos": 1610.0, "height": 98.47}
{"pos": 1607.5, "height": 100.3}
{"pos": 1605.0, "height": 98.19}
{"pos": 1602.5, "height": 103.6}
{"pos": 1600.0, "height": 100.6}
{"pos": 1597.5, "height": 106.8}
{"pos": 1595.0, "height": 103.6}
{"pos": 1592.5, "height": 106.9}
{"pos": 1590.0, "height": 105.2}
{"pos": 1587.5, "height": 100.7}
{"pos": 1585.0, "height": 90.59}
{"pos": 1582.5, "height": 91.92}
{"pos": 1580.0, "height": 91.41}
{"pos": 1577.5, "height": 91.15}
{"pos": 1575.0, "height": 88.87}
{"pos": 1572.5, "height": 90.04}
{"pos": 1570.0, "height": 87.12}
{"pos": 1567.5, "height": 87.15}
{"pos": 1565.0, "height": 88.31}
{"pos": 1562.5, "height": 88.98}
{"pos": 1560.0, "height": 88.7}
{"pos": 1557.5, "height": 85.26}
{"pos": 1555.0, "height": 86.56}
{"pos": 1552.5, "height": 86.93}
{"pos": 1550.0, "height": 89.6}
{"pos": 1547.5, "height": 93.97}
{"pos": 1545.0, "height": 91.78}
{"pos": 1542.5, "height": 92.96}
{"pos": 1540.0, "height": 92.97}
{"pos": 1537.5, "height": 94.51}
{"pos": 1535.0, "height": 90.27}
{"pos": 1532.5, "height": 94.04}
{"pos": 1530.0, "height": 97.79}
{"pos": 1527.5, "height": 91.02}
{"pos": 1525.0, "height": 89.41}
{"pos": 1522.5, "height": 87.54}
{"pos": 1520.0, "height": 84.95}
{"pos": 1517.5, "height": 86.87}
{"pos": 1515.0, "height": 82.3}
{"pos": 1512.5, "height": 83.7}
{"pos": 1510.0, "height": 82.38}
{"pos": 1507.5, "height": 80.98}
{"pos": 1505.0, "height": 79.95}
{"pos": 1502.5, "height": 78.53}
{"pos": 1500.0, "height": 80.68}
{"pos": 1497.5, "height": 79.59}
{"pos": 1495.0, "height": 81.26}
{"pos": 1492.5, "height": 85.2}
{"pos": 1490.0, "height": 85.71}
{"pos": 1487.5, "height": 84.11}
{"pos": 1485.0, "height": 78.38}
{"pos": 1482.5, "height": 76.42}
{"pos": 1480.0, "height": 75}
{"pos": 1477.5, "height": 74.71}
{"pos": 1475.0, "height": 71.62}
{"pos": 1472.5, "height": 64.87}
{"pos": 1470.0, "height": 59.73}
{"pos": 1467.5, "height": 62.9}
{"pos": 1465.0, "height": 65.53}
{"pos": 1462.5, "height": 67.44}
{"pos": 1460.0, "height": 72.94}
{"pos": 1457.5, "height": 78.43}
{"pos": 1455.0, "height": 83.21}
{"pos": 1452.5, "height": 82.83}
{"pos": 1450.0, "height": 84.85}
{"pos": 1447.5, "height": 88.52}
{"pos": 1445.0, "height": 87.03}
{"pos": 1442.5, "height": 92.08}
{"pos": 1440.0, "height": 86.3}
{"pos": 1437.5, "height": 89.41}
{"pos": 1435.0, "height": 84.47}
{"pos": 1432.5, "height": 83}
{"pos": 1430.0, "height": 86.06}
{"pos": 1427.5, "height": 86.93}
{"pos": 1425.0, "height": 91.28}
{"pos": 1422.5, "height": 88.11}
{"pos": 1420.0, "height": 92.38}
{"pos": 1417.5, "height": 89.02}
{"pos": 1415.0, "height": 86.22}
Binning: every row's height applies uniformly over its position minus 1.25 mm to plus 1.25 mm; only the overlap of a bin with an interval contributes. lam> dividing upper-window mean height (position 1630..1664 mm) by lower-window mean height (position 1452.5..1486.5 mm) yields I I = 1.5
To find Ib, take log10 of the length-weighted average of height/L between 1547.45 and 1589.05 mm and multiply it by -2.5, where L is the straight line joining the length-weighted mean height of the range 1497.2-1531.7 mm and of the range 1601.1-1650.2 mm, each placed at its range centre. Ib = 0.07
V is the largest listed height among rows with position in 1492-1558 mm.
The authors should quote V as 97.79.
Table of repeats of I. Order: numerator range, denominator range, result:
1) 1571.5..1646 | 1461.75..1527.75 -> 1.31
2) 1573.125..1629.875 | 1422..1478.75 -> 1.28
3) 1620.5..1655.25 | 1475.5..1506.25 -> 1.37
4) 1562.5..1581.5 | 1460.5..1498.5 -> 1.20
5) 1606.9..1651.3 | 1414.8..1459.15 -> 1.24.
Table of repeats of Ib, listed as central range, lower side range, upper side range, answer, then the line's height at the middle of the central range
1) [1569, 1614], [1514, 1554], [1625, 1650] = 0.03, 101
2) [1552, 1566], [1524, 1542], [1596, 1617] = 0.10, 95.9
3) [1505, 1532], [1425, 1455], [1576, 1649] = 0.09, 94.4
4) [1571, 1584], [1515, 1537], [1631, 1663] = 0.08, 97.2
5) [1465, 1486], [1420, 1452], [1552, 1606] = 0.26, 89.3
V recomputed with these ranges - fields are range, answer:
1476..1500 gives 85.71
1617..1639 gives 115.7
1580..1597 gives 106.9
